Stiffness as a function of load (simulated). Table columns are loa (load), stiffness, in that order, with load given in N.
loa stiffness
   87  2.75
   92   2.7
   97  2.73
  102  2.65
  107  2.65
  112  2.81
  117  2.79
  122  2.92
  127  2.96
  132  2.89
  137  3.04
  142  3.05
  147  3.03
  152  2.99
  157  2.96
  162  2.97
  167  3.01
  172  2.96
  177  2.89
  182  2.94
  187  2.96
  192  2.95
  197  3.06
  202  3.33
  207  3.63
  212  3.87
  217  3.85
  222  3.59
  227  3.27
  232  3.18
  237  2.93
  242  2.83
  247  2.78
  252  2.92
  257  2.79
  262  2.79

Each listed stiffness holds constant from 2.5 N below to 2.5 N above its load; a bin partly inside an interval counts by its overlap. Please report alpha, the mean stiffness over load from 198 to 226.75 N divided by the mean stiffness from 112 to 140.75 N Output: 1.2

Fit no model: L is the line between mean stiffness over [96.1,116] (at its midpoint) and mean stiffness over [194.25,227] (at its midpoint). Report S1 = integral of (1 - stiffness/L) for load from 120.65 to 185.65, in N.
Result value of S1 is 2.2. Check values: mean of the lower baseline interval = 2.71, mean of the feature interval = 2.97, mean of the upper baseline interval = 3.53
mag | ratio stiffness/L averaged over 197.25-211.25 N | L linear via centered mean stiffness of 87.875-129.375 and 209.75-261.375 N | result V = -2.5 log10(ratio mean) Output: -0.13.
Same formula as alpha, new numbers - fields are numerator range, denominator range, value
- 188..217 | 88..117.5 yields 1.25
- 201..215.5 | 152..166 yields 1.23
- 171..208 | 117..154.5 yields 1.03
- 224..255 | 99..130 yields 1.07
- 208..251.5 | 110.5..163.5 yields 1.11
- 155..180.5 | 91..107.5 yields 1.10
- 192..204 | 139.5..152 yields 1.04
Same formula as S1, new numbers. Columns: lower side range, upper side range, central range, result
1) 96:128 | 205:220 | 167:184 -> 2.3 N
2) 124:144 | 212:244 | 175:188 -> 0.9 N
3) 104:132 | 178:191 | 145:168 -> -0.8 N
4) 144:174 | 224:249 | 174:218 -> -3.7 N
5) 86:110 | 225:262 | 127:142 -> -1.2 N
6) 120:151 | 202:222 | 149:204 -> 6.0 N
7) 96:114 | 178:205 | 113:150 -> -1.8 N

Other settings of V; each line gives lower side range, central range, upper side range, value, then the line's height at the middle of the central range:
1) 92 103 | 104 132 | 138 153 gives 0.004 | 2.84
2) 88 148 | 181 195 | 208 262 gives 0.036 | 3.05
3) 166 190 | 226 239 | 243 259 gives -0.093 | 2.86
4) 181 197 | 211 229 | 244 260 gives -0.246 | 2.9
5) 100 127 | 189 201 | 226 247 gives -0.041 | 2.93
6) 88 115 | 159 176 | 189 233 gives 0.059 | 3.14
